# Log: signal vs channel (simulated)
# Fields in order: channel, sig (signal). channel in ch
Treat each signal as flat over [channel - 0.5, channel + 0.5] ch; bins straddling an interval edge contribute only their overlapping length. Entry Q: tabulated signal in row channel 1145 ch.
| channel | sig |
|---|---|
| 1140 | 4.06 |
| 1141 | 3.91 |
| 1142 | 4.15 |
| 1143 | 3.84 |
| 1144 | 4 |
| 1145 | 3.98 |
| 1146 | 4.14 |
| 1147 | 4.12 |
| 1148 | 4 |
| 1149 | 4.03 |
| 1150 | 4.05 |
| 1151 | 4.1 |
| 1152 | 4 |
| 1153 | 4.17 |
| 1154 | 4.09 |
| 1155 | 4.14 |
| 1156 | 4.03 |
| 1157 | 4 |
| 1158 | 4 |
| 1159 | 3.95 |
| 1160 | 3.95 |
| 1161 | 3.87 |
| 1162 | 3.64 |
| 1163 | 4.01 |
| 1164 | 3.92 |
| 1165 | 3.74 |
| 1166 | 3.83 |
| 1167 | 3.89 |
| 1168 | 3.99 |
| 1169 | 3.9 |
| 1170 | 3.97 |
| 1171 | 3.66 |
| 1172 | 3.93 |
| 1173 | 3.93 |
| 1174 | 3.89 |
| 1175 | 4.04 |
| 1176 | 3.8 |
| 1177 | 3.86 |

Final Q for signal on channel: 3.98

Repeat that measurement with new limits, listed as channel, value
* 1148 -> 4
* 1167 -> 3.89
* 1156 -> 4.03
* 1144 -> 4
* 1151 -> 4.1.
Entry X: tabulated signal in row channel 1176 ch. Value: 3.8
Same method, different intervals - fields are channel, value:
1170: 3.97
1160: 3.95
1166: 3.83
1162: 3.64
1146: 4.14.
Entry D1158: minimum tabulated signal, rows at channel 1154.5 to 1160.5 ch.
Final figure 3.95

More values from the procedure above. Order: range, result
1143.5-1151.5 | 3.98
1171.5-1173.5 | 3.93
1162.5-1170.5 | 3.74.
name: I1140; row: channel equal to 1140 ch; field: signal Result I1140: 4.06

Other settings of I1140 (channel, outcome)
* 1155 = 4.14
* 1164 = 3.92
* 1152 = 4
